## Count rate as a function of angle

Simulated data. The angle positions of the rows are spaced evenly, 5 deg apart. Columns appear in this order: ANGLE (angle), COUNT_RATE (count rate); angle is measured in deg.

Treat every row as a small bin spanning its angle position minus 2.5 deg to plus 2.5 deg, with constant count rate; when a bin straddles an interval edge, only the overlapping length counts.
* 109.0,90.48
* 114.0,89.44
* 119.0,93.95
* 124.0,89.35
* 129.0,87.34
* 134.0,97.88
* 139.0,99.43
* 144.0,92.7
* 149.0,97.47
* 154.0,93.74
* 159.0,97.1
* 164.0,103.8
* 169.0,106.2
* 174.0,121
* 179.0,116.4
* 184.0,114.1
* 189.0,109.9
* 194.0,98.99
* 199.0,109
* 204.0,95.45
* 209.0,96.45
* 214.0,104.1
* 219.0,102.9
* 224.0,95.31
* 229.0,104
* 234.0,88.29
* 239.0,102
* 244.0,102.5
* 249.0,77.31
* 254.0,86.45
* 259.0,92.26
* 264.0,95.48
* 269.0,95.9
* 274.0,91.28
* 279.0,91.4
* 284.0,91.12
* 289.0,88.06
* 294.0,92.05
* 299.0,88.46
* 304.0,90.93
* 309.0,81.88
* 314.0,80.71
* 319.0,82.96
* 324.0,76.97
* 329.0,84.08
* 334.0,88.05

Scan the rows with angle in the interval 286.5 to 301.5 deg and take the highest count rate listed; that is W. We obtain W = 92.05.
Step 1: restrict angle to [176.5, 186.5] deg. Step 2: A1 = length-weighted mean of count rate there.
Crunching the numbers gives 115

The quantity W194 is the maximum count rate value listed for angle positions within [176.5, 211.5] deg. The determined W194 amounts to 116.4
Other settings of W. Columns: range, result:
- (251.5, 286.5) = 95.9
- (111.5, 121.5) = 93.95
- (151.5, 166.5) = 103.8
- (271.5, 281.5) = 91.4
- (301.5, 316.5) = 90.93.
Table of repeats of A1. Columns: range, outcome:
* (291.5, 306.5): 90.5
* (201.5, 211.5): 96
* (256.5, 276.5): 93.7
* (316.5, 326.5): 80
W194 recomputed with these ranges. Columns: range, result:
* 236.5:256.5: 102.5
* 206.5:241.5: 104.1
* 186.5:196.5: 109.9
